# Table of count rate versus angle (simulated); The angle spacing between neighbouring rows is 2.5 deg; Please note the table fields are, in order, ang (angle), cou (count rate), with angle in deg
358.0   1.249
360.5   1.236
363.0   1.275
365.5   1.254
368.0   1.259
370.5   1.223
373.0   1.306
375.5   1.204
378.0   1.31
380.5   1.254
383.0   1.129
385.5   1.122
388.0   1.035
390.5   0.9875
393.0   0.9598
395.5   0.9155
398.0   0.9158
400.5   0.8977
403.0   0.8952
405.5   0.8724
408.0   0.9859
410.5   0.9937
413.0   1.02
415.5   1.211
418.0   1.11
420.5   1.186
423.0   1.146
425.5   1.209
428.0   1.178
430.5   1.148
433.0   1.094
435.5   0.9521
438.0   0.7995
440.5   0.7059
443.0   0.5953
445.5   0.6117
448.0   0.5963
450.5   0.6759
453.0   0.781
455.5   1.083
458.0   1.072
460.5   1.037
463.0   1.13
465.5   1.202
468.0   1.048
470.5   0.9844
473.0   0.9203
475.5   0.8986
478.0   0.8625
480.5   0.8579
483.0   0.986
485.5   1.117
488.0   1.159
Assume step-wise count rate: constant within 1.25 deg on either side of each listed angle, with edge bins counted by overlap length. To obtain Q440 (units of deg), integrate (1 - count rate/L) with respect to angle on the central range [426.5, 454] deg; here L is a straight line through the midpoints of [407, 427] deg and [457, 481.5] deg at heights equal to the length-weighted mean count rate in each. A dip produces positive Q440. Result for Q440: 6.0 deg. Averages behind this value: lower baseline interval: 1.11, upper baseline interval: 1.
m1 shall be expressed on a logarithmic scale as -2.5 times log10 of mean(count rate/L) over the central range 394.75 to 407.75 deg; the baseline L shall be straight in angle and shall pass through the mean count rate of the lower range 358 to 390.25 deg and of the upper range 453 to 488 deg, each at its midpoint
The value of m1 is 0.26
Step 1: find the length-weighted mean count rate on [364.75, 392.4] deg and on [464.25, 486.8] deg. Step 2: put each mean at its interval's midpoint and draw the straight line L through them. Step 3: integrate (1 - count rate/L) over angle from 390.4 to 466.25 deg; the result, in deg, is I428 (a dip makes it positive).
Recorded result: 8.2 deg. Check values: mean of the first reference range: 1.18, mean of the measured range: 0.965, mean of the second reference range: 0.987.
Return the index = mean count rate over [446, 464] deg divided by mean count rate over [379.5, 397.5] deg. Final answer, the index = 0.9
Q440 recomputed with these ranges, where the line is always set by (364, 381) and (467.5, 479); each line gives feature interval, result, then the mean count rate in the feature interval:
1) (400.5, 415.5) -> 2.3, 0.97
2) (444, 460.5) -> 3.0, 0.818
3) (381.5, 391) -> 1.1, 1.08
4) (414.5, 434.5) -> -1.2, 1.16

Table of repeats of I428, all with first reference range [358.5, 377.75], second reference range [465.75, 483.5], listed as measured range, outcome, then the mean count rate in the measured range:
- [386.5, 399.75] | 2.46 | 0.963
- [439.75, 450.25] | 4.12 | 0.628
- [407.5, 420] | 0.52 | 1.08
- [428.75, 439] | 0.53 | 1.01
